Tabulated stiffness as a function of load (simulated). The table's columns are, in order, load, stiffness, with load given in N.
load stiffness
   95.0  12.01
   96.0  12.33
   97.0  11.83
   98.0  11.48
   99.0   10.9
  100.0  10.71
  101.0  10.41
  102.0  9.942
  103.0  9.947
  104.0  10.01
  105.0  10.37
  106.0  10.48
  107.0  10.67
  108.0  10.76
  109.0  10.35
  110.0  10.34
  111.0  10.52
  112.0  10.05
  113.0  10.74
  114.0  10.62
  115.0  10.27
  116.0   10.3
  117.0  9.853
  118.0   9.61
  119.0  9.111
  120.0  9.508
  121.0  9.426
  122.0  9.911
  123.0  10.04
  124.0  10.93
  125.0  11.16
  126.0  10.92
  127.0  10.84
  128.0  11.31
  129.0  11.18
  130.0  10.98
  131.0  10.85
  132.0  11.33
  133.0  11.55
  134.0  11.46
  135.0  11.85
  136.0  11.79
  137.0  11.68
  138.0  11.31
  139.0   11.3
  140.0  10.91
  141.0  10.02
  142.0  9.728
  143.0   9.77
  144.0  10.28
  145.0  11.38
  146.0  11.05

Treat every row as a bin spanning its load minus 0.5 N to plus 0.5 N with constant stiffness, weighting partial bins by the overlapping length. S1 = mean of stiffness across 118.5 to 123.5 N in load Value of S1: 9.6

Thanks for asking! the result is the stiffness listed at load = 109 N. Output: 10.35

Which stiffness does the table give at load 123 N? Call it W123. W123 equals 10.04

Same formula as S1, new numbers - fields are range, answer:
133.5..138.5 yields 11.6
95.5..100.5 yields 11.4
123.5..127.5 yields 11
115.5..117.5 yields 10.1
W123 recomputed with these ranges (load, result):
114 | 10.62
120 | 9.508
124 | 10.93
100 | 10.71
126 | 10.92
